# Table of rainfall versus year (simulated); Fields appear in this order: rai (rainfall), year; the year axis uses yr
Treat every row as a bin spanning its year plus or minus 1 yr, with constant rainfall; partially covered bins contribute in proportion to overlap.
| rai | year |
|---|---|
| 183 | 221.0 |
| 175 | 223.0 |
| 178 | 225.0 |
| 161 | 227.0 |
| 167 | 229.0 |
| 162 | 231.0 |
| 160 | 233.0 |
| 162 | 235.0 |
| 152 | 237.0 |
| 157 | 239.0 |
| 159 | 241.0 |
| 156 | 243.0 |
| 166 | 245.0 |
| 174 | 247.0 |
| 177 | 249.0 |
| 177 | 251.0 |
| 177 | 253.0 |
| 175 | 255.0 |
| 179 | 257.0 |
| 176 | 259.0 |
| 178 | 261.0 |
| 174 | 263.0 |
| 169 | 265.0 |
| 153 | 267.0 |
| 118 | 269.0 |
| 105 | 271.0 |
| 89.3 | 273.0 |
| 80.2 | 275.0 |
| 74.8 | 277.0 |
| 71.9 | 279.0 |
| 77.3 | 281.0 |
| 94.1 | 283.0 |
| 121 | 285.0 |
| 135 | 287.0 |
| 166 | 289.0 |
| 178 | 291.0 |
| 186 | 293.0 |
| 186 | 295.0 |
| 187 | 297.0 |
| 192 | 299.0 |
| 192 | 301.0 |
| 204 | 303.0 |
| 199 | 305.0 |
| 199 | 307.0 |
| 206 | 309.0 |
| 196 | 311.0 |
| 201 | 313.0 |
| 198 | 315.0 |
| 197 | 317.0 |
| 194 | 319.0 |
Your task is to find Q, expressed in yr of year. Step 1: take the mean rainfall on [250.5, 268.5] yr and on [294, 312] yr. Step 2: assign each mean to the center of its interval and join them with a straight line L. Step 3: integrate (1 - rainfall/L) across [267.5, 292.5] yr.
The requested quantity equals 9.79 yr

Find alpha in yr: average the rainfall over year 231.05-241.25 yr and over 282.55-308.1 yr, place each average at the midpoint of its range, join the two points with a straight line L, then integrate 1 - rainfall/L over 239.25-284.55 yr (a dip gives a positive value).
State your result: 6.4 yr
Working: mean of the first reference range 158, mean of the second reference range 174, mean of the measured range 141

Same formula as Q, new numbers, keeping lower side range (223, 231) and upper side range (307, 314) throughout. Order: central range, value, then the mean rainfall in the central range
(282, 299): 3.05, 159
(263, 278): 5.52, 117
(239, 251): 0.62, 166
